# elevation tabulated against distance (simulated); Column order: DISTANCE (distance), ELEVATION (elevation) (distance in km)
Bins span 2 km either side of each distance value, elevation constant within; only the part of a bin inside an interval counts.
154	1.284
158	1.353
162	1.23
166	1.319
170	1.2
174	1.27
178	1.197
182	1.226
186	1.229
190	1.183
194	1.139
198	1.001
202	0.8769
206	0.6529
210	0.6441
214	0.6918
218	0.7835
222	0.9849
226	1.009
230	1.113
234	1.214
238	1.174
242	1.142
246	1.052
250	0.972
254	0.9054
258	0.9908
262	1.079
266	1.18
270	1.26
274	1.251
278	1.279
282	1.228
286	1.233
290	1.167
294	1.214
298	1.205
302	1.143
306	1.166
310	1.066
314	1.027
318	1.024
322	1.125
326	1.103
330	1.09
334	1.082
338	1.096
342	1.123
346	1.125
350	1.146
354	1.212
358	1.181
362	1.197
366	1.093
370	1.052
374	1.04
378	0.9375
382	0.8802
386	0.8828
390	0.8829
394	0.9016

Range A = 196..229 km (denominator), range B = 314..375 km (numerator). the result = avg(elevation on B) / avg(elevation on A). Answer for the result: 1.3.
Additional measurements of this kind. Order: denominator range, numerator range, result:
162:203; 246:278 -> 0.94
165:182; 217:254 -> 0.85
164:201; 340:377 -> 0.95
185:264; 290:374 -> 1.14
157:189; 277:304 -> 0.97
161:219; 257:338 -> 1.10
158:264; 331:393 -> 1.00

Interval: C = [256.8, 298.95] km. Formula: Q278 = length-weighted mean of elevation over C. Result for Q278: 1.19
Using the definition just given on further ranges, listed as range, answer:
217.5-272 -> 1.07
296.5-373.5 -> 1.12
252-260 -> 0.948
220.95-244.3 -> 1.11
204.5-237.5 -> 0.903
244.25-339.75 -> 1.12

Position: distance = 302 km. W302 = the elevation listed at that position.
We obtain 1.143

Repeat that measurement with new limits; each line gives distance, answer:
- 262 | 1.079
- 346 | 1.125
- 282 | 1.228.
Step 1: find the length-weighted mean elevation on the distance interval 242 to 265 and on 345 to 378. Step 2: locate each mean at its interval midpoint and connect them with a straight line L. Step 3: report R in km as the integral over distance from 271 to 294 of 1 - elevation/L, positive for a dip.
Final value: -4.06 km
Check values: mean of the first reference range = 1.02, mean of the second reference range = 1.12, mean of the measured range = 1.23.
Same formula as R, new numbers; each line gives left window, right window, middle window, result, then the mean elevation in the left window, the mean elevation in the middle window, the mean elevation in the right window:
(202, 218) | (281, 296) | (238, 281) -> -4.0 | 0.705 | 1.12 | 1.21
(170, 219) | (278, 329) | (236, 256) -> 0.4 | 1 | 1.05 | 1.15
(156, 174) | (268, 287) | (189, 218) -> 9.2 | 1.27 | 0.867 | 1.25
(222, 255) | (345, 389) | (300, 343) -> -1.1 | 1.07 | 1.09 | 1.06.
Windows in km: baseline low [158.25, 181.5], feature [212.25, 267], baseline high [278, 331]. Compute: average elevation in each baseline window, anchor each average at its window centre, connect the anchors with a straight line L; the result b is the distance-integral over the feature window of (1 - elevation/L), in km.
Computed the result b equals 8.02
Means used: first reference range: 1.25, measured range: 1.02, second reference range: 1.14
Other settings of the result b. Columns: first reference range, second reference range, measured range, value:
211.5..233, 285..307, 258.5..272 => -0.9 km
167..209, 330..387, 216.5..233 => 1.5 km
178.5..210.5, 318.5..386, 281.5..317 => -3.1 km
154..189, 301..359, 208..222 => 5.4 km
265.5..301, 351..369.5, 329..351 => 1.2 km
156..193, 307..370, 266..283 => -1.2 km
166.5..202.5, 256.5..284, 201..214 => 5.1 km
